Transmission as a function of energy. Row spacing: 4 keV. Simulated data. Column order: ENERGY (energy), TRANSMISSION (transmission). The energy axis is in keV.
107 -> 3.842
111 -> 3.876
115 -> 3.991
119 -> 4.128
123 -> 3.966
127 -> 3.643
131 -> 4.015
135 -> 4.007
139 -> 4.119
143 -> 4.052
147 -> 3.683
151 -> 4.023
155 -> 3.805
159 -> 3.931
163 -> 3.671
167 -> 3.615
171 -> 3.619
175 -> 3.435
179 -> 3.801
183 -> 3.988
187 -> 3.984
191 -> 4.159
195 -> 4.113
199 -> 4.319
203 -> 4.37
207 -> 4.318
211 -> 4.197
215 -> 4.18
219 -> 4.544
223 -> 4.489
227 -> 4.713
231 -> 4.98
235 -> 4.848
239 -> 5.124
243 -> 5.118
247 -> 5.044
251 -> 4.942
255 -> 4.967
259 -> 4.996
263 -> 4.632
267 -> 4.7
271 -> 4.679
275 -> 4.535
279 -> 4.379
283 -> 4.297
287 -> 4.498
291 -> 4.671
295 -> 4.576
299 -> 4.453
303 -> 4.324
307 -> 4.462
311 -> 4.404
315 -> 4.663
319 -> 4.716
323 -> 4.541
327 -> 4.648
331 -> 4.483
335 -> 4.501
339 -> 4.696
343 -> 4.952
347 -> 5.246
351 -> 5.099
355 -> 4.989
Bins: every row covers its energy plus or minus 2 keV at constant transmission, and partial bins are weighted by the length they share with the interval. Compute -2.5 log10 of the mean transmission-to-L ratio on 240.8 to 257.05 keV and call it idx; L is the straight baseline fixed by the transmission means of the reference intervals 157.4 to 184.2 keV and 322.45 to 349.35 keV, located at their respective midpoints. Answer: -0.194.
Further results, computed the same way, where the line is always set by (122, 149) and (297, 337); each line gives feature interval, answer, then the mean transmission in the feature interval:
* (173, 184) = 0.097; 3.72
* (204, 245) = -0.104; 4.64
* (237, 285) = -0.108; 4.78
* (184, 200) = -0.003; 4.12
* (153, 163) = 0.047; 3.83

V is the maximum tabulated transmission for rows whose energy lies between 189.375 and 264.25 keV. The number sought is 5.124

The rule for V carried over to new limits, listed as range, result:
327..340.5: 4.696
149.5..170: 4.023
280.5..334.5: 4.716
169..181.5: 3.801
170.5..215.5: 4.37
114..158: 4.128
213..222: 4.544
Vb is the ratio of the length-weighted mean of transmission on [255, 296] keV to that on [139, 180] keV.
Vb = 1.22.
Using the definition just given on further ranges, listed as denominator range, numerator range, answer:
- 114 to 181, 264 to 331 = 1.18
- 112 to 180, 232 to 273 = 1.27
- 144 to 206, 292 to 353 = 1.19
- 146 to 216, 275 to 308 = 1.13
